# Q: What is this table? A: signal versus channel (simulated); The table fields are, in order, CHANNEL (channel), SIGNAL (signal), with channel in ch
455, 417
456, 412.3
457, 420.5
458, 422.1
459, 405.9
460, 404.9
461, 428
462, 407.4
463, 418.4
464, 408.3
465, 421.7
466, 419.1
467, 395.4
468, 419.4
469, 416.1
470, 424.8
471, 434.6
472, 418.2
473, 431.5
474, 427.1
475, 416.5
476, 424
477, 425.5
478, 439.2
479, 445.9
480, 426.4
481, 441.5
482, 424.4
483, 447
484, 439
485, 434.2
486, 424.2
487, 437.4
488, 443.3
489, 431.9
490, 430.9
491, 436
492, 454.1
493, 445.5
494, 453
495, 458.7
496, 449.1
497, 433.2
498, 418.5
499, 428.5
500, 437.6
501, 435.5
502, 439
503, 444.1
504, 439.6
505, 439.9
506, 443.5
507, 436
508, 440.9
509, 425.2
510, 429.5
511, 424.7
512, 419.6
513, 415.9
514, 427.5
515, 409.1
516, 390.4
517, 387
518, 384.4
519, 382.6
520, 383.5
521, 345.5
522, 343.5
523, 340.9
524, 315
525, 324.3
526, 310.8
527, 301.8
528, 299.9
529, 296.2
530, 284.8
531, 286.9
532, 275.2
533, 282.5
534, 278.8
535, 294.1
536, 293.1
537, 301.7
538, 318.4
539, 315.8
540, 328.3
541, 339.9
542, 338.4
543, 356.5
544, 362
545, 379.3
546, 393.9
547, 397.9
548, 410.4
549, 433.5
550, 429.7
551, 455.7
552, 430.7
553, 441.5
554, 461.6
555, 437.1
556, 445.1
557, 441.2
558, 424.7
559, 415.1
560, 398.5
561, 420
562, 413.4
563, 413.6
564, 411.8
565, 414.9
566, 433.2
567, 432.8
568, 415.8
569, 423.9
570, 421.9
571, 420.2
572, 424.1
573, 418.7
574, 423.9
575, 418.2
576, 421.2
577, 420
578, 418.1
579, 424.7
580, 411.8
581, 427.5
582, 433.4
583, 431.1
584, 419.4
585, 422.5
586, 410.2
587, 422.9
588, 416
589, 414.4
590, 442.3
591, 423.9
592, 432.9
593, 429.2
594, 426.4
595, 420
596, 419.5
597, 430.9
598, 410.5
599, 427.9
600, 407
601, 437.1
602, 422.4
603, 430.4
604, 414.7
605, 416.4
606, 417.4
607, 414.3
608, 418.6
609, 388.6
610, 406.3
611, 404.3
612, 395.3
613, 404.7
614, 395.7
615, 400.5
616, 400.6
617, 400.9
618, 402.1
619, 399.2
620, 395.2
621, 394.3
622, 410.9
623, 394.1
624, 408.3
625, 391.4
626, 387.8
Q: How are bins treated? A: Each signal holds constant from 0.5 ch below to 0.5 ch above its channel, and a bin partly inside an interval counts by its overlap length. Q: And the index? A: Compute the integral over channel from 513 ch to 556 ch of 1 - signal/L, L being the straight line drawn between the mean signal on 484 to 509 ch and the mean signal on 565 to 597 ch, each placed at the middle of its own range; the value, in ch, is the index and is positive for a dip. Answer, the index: 7.32 ch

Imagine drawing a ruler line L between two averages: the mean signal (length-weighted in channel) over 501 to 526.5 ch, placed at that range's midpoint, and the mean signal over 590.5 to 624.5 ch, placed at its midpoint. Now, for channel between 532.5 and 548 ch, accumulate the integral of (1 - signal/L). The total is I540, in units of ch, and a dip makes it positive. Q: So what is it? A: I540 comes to 2.6 ch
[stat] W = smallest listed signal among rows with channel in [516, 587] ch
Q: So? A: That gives 275.2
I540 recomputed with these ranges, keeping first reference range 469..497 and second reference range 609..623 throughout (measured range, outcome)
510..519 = 0.4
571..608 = -1.4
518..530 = 2.6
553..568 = -0.4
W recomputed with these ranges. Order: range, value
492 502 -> 418.5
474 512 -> 416.5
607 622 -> 388.6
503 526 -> 310.8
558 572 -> 398.5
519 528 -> 299.9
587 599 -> 410.5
